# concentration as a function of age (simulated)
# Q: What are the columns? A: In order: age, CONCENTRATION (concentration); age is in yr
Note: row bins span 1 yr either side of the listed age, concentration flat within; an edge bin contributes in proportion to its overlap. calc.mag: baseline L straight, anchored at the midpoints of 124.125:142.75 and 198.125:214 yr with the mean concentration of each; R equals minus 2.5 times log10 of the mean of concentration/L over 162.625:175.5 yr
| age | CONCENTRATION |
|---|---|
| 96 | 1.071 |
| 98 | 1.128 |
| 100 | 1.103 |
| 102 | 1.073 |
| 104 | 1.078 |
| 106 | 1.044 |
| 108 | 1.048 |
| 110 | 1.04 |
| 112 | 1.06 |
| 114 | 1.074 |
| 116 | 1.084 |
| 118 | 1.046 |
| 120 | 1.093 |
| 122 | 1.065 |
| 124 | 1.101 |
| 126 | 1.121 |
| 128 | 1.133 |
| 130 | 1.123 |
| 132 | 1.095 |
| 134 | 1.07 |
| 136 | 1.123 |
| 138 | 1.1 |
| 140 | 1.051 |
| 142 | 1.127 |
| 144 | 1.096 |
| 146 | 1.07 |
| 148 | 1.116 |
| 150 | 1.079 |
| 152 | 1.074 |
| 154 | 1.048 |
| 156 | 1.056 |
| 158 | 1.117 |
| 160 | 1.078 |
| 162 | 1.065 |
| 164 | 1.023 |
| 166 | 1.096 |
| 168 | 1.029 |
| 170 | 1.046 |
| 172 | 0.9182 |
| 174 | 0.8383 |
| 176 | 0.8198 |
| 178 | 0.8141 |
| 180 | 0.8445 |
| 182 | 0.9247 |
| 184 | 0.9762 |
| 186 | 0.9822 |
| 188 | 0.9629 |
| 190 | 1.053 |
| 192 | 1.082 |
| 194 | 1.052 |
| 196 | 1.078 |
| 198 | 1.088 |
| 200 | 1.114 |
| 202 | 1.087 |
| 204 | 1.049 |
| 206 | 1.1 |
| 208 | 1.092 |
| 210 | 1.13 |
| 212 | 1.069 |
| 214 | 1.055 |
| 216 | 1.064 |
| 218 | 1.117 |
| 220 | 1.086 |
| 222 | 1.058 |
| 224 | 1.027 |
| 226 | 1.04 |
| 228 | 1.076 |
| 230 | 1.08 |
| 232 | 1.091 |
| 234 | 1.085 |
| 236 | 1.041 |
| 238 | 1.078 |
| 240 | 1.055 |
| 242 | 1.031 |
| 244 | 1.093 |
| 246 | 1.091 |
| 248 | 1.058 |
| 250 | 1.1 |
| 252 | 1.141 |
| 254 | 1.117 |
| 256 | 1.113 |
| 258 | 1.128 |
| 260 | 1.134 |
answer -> 0.11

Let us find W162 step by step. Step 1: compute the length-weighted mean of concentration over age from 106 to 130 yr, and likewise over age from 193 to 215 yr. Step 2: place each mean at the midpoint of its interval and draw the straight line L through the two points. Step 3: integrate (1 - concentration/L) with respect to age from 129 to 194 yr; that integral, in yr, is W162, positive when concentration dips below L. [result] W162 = 3.2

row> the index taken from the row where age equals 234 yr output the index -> 1.085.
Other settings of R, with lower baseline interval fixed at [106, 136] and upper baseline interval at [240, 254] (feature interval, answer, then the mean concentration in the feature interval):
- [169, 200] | 0.12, 0.97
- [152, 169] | 0.02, 1.06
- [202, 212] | -0.01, 1.09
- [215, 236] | 0.01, 1.07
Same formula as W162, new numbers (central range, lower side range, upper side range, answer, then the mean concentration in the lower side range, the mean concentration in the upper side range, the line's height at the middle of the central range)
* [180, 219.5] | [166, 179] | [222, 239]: -2.4 yr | 0.925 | 1.06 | 0.991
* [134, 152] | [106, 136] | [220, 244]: -0.2 yr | 1.08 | 1.06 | 1.08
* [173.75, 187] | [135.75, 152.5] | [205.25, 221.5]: 2.5 yr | 1.09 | 1.09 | 1.09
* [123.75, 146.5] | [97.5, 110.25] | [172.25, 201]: -1.5 yr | 1.07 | 0.972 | 1.04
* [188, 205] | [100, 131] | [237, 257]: 0.2 yr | 1.08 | 1.09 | 1.08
